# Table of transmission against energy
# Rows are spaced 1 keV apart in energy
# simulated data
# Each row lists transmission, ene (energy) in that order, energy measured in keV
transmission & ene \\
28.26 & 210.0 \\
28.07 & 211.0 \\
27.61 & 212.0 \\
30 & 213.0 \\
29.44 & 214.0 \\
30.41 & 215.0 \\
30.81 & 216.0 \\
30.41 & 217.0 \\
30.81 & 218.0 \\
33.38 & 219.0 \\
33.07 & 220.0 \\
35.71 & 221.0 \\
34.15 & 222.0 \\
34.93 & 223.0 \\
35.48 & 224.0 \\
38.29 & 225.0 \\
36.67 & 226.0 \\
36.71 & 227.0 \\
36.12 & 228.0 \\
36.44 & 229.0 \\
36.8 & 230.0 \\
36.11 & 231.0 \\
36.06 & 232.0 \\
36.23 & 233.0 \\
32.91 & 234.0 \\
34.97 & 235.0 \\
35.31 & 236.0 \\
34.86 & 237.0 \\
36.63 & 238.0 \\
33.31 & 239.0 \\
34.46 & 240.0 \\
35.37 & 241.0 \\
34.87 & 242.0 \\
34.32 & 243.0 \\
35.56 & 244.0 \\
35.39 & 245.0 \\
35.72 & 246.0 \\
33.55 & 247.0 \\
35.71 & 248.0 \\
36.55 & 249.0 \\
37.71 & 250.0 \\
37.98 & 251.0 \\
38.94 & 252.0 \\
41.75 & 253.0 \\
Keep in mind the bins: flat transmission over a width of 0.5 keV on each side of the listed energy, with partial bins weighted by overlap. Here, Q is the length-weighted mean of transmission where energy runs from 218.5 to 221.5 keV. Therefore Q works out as 34.1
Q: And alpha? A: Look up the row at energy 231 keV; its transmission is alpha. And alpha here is 36.11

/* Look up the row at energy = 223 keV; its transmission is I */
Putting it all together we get 34.93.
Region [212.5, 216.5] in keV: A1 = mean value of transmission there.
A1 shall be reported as 30.2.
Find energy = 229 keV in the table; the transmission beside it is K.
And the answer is 36.44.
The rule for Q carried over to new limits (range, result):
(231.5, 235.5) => 35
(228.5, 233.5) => 36.3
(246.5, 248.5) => 34.6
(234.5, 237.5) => 35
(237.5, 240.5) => 34.8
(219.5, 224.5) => 34.7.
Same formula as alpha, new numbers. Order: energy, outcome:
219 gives 33.38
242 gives 34.87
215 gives 30.41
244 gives 35.56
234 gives 32.91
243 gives 34.32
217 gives 30.41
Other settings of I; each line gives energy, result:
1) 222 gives 34.15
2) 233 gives 36.23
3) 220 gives 33.07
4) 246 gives 35.72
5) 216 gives 30.81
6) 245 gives 35.39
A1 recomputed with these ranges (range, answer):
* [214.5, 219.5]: 31.2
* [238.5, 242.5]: 34.5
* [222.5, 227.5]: 36.4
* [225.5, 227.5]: 36.7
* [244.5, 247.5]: 34.9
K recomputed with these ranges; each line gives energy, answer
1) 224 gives 35.48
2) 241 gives 35.37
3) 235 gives 34.97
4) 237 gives 34.86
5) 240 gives 34.46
